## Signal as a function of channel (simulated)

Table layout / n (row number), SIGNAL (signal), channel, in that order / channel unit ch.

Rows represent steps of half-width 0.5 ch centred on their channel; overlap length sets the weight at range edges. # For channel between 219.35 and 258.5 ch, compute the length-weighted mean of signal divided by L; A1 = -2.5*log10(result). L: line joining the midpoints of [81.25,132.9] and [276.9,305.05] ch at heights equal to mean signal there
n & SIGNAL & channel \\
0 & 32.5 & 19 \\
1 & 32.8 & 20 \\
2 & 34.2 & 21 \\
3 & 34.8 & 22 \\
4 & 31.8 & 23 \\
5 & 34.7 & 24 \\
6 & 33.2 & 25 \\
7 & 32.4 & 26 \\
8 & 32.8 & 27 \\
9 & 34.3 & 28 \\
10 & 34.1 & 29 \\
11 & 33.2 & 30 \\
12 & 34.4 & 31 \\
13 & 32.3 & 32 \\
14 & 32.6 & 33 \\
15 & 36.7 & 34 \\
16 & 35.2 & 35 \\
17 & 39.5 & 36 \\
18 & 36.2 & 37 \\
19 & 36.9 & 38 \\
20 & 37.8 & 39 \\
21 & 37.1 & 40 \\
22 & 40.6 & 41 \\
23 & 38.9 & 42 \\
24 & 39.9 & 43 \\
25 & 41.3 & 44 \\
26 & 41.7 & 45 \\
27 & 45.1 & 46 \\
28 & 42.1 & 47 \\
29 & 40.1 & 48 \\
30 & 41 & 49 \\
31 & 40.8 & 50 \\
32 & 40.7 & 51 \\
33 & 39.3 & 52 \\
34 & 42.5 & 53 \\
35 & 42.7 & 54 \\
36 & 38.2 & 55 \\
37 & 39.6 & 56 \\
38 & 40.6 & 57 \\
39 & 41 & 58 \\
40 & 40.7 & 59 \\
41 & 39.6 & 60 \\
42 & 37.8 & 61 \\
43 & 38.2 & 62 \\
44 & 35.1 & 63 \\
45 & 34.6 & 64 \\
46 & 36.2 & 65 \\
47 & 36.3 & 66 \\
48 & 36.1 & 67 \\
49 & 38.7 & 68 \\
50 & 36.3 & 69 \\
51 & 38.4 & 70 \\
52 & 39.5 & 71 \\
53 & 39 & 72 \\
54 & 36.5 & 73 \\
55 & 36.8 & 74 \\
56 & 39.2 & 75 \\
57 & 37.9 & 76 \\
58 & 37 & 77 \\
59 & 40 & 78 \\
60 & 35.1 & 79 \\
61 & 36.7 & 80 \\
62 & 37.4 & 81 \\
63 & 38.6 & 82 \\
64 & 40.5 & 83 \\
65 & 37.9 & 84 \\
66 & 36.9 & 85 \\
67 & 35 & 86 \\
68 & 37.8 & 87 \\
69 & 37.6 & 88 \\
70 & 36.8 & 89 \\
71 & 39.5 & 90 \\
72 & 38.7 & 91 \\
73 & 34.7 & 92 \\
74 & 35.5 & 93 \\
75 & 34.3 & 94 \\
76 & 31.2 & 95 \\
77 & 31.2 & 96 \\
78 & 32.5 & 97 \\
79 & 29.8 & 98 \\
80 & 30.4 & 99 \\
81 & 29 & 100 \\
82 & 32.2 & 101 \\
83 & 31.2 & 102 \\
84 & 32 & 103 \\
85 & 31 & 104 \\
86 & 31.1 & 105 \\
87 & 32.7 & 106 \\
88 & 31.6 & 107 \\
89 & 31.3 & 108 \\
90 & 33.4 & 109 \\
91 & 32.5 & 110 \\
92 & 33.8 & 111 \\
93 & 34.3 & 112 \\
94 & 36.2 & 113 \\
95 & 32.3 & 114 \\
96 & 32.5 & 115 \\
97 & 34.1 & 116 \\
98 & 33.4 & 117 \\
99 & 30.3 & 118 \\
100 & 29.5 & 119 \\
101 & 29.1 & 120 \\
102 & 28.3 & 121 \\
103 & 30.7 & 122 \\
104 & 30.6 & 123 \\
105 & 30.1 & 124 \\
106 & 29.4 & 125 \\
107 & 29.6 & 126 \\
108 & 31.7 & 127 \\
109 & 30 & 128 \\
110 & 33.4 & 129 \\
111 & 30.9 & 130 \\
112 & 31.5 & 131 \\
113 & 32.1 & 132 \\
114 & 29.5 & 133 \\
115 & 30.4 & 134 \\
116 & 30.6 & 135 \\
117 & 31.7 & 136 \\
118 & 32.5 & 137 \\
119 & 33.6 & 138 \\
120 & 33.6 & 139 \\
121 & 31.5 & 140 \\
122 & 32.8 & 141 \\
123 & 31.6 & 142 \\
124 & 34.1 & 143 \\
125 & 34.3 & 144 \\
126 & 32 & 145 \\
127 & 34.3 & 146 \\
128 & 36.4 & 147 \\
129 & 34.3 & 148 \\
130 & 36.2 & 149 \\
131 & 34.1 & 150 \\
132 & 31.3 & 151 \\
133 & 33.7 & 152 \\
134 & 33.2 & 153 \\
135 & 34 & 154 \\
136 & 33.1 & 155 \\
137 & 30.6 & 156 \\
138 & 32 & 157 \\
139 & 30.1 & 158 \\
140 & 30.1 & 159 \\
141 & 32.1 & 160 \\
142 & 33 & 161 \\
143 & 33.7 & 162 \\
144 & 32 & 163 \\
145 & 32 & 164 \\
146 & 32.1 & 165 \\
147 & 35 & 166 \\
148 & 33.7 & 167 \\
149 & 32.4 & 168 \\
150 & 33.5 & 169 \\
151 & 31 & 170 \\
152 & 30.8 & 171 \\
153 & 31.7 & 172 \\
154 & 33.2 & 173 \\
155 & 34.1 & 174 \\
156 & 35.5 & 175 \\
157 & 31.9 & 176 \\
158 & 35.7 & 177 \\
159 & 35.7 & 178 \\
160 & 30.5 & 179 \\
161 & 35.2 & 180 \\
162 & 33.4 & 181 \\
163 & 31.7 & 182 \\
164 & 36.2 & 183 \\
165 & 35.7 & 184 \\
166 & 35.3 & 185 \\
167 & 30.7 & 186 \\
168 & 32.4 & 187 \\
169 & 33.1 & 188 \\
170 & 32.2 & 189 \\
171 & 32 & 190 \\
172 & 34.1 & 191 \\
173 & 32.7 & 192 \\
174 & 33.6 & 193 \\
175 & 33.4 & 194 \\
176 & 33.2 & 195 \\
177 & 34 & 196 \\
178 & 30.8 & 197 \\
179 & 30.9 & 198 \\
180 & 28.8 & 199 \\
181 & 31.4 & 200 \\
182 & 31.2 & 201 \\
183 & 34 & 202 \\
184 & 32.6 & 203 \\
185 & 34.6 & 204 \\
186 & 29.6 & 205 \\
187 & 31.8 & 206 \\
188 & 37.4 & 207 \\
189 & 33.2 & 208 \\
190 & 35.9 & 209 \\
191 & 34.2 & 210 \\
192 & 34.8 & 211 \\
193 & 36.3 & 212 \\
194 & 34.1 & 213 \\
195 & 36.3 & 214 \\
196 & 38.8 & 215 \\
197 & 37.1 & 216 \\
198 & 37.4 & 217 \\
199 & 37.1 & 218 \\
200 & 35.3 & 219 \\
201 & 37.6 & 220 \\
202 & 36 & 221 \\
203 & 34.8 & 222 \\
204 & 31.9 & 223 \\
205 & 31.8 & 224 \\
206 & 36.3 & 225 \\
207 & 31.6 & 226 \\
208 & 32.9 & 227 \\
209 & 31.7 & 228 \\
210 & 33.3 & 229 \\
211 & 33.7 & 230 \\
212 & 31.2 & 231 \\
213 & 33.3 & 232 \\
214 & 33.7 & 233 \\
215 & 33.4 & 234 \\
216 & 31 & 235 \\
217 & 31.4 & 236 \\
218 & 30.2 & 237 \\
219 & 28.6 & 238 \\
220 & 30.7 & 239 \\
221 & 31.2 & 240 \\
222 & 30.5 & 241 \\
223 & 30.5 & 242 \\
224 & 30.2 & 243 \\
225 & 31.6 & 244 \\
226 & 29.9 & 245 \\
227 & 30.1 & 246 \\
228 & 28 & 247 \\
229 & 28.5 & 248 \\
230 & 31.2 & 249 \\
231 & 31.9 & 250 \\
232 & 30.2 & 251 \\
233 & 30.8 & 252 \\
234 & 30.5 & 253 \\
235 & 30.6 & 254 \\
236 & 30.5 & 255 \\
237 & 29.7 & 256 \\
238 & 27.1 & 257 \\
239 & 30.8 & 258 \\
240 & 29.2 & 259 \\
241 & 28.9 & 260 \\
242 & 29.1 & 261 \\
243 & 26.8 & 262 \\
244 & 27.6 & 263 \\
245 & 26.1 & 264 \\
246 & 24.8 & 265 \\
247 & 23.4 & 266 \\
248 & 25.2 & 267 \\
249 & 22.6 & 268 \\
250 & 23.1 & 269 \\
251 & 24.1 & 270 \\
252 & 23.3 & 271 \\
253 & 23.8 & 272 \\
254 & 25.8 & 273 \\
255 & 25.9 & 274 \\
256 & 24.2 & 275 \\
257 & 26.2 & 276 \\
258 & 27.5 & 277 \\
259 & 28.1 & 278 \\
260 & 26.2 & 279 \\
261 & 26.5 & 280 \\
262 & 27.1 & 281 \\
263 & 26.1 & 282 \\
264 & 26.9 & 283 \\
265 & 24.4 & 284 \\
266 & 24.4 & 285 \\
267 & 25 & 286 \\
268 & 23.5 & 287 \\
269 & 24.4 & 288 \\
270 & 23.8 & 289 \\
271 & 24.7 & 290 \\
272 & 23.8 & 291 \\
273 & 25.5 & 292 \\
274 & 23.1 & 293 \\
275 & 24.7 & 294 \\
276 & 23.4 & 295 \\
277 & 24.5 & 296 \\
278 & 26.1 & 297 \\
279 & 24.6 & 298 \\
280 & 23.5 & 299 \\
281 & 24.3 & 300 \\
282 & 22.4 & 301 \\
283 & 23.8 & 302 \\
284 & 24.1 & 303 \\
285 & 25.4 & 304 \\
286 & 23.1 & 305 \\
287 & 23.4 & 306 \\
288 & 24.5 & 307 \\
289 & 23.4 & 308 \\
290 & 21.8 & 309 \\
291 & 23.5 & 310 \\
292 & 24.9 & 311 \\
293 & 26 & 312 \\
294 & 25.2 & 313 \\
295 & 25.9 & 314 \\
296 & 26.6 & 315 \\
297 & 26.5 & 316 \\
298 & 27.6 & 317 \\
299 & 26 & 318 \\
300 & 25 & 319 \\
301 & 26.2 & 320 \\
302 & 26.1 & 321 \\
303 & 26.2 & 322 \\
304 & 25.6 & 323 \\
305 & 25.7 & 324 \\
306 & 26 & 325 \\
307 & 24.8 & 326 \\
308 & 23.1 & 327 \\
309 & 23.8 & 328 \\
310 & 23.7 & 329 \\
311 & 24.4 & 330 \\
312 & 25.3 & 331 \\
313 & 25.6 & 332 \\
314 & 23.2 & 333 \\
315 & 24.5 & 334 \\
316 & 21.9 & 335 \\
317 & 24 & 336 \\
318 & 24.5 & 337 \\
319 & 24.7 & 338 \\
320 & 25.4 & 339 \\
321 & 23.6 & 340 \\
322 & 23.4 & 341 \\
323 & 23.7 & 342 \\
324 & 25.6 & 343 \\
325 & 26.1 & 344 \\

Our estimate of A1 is -0.16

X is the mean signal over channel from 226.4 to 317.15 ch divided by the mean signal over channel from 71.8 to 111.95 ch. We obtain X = 0.78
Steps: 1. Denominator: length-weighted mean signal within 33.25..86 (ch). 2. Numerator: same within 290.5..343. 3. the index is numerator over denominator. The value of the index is 0.64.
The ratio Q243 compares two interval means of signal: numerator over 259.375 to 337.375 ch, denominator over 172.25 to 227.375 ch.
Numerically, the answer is 0.7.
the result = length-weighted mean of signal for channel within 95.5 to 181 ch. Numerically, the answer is 32.3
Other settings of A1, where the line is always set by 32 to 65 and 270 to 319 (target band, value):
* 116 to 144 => 0.10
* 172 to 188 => -0.07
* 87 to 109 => 0.10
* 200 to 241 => -0.16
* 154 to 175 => 0.00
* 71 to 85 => -0.02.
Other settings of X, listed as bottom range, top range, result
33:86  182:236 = 0.87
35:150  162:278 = 0.89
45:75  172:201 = 0.84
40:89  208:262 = 0.83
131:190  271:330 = 0.76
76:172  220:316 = 0.83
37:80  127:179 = 0.84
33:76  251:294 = 0.68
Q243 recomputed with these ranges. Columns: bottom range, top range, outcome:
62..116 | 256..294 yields 0.73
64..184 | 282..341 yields 0.73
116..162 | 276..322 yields 0.78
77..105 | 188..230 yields 0.97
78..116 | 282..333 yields 0.72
